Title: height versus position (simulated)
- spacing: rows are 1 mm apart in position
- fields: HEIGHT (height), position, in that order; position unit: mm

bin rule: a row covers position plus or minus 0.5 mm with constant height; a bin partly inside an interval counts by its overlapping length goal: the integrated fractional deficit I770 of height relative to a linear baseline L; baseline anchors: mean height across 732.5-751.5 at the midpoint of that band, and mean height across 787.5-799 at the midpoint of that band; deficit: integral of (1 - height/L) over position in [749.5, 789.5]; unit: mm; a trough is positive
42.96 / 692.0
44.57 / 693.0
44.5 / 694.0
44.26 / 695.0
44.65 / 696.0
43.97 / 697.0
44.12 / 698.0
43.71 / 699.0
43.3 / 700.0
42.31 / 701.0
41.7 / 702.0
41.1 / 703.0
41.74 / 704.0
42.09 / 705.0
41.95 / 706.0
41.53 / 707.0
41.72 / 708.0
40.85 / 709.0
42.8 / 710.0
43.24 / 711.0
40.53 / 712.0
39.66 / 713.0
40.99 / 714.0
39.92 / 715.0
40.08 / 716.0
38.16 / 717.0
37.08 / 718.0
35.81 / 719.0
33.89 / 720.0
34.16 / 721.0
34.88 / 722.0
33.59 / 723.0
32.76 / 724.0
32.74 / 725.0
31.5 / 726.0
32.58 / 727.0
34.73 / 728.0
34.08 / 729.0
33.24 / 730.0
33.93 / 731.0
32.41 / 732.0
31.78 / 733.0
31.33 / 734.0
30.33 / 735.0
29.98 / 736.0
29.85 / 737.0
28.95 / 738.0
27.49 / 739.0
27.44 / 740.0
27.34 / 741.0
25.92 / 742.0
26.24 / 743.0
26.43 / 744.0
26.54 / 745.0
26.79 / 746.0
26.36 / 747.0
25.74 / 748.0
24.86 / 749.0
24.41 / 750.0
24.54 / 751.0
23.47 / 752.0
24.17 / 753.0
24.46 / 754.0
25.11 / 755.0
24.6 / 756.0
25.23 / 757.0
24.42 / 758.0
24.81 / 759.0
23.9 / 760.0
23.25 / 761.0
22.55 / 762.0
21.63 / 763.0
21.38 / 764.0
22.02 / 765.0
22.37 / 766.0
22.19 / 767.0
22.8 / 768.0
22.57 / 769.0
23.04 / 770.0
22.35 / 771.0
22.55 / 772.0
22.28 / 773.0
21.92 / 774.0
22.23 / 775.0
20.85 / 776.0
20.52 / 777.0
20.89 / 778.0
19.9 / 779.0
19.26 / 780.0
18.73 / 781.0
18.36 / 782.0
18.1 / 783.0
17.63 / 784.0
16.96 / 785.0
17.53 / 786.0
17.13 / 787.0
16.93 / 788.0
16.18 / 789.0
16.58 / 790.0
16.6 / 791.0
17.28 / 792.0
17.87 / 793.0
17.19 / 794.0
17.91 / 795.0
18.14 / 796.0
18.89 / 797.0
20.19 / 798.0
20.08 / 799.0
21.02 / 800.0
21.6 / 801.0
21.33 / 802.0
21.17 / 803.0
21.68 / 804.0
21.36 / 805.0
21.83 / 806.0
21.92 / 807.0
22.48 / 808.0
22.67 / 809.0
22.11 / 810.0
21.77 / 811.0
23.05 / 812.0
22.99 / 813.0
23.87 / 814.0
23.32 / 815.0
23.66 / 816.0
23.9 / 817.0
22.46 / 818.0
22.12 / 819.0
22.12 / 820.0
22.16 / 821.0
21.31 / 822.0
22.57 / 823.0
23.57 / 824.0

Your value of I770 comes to 1.3 mm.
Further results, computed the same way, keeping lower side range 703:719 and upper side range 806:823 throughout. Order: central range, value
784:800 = 5.2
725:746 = 3.7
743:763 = 5.1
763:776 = 3.5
